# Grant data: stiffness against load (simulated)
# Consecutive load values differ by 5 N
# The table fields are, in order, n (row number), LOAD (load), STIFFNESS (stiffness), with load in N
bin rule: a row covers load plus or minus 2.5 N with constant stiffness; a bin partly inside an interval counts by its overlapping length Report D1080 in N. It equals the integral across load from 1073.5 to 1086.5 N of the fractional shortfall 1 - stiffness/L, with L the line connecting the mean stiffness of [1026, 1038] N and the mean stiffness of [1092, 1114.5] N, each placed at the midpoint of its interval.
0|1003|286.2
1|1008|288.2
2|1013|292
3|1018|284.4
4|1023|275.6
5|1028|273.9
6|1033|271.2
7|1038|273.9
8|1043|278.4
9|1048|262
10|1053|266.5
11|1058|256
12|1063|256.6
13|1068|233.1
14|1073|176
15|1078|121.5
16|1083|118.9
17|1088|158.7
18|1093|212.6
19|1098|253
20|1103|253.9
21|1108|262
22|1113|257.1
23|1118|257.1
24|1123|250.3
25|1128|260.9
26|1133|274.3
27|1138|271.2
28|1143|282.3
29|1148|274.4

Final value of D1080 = 6.3 N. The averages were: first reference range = 273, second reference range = 250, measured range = 132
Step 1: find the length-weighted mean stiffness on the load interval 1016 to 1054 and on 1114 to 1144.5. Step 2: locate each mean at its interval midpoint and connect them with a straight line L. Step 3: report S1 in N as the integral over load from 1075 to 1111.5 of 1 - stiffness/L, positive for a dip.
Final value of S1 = 9.5 N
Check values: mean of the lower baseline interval 273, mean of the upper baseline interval 265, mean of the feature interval 199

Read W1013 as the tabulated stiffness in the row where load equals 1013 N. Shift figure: 292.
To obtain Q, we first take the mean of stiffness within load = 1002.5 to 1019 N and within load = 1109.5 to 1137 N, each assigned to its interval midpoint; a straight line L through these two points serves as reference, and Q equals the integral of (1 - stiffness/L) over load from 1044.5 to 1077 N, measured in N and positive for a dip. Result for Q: 4.58 N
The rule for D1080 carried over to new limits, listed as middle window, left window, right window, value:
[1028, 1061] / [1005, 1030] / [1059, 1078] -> -3.2 N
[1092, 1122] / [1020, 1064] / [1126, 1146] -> 2.2 N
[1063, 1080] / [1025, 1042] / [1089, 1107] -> 4.1 N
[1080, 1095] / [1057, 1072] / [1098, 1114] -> 5.4 N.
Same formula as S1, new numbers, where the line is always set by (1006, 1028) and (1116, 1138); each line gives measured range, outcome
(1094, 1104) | 0.8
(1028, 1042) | 0.3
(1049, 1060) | 0.6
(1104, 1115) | 0.3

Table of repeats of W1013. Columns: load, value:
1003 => 286.2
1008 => 288.2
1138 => 271.2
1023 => 275.6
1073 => 176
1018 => 284.4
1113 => 257.1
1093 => 212.6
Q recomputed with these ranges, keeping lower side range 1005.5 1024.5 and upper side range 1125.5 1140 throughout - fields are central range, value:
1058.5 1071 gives 1.55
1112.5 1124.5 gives 0.71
